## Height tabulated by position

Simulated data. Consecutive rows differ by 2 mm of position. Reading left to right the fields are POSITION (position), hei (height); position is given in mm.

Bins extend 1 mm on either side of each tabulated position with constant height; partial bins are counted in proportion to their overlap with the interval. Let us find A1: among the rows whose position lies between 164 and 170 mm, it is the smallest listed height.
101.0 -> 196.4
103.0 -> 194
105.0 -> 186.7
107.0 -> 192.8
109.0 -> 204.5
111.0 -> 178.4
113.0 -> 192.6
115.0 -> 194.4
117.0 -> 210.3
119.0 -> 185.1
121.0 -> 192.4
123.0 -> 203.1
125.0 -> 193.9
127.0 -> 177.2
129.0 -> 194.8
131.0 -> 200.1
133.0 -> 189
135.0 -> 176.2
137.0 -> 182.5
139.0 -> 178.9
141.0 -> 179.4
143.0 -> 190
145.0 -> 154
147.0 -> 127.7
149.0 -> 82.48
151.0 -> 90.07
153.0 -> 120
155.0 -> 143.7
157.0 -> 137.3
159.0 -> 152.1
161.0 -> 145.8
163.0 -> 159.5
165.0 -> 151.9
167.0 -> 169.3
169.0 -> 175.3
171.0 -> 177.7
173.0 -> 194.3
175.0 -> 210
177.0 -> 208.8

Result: 151.9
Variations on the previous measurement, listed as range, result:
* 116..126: 185.1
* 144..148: 127.7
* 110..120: 178.4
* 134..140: 176.2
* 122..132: 177.2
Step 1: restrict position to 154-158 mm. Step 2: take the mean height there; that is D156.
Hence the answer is 140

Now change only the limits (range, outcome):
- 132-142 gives 181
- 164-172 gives 169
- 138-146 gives 176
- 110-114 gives 186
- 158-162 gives 149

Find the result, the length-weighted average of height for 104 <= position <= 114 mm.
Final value 191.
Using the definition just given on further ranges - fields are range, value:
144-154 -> 115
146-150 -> 105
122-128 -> 191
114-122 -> 196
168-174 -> 182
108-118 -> 196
